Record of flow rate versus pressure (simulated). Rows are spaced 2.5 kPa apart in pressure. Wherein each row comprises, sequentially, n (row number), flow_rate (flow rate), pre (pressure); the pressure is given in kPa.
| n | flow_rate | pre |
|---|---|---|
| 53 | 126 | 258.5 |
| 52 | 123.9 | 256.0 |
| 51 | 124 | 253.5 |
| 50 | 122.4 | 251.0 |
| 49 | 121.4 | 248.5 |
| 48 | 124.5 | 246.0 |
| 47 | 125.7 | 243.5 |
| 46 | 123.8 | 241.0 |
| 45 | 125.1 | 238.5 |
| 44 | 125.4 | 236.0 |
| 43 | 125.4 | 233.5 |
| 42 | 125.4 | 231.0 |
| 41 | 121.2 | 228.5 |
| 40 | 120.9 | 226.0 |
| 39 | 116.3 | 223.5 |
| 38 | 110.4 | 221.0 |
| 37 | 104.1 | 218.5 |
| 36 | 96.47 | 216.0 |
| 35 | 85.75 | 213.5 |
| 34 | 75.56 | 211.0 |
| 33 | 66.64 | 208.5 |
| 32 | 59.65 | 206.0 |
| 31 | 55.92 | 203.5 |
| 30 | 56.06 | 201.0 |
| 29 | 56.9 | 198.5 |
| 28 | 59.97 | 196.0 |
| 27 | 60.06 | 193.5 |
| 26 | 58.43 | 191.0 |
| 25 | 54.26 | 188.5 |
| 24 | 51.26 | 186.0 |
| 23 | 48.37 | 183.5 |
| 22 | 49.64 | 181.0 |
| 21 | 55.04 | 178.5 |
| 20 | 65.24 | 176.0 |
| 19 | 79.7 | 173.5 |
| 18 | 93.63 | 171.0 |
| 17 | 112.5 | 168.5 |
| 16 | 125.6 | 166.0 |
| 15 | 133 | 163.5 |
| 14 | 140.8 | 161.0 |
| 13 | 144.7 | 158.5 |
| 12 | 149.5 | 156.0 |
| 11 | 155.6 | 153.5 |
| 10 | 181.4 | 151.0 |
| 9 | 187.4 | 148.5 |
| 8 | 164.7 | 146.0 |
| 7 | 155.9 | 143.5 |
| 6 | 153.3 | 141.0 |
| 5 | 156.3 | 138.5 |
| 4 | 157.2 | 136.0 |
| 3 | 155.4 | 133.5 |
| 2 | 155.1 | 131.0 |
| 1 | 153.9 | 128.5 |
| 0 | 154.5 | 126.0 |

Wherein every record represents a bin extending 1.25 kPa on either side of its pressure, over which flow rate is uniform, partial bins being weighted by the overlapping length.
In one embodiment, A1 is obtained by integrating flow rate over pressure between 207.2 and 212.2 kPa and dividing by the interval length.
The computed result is 70.9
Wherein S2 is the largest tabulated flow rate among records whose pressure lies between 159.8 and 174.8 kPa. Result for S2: 140.8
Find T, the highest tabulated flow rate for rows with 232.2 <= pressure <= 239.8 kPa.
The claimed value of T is 125.4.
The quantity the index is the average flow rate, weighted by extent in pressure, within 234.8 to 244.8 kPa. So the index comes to 125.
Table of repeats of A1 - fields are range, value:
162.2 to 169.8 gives 124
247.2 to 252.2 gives 122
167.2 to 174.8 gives 95.3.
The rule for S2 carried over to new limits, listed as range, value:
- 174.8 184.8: 65.24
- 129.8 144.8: 157.2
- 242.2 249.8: 125.7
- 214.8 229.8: 121.2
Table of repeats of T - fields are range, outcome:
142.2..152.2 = 187.4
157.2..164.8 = 144.7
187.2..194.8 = 60.06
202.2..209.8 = 66.64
